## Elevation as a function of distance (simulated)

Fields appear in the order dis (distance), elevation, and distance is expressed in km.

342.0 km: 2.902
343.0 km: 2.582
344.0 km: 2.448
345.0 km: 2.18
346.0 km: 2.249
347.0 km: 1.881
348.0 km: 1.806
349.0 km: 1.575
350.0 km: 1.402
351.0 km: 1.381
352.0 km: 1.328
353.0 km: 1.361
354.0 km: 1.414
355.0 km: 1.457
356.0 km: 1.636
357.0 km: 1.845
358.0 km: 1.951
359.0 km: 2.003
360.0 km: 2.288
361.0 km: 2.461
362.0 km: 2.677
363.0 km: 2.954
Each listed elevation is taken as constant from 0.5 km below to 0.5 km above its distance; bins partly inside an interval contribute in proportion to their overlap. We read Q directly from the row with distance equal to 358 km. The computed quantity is 1.951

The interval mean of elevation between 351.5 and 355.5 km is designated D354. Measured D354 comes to 1.39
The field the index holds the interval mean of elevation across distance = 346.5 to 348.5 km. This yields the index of 1.84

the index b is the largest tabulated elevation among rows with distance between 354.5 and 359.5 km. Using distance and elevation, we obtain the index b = 2.003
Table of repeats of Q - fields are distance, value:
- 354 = 1.414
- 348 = 1.806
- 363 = 2.954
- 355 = 1.457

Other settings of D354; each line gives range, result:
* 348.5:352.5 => 1.42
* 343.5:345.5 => 2.31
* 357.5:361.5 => 2.18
